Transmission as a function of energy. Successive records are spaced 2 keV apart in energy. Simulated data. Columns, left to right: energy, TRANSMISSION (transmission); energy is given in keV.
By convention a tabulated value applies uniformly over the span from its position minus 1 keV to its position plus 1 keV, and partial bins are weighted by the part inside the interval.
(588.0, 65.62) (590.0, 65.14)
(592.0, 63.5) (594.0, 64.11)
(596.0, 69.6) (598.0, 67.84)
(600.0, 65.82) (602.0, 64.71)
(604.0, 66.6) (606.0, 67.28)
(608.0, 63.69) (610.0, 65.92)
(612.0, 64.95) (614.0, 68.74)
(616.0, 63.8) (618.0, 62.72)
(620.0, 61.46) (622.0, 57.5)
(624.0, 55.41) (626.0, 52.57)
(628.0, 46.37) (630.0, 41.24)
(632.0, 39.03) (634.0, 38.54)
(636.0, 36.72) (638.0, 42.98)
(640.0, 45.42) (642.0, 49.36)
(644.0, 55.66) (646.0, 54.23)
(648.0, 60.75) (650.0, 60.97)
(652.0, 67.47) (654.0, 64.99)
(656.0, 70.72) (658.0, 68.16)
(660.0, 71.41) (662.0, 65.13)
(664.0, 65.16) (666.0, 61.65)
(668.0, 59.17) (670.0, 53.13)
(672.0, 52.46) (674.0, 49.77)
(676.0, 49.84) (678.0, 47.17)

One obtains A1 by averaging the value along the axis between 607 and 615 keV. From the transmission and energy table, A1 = 65.8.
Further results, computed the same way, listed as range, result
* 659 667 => 65.8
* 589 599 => 66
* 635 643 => 43.6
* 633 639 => 39.4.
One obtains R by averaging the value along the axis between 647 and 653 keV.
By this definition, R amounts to 63.1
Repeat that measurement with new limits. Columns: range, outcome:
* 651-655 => 66.2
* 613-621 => 64.2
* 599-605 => 65.7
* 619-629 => 54.7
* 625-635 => 43.5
